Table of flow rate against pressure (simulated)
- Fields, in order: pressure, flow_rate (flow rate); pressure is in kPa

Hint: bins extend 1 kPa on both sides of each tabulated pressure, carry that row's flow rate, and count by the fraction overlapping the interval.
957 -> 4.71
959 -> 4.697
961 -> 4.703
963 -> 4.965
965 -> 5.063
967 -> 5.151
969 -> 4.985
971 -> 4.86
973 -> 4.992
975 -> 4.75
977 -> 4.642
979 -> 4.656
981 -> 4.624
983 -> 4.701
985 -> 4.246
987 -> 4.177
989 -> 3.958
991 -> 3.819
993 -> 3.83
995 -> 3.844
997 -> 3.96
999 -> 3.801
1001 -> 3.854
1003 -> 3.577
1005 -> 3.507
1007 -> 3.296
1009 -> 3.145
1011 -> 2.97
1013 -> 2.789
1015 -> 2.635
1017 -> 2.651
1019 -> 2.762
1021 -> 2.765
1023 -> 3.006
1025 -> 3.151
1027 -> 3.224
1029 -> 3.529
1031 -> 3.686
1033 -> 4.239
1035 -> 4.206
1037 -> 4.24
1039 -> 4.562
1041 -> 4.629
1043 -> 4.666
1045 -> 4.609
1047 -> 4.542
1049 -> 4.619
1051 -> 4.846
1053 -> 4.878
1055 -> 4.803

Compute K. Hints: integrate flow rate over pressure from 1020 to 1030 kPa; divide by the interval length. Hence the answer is 3.14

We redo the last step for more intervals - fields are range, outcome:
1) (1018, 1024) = 2.84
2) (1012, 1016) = 2.71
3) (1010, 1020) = 2.76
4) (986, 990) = 4.07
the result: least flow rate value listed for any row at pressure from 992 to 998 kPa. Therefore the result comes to 3.83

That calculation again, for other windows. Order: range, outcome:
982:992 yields 3.819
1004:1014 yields 2.789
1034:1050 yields 4.206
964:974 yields 4.86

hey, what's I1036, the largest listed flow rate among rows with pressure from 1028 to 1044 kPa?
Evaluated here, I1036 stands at 4.666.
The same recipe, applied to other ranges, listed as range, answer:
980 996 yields 4.701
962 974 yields 5.151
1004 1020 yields 3.507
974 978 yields 4.75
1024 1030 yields 3.529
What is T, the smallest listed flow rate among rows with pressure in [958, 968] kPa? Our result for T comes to 4.697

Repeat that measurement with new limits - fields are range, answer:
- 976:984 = 4.624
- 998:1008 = 3.296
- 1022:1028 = 3.006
